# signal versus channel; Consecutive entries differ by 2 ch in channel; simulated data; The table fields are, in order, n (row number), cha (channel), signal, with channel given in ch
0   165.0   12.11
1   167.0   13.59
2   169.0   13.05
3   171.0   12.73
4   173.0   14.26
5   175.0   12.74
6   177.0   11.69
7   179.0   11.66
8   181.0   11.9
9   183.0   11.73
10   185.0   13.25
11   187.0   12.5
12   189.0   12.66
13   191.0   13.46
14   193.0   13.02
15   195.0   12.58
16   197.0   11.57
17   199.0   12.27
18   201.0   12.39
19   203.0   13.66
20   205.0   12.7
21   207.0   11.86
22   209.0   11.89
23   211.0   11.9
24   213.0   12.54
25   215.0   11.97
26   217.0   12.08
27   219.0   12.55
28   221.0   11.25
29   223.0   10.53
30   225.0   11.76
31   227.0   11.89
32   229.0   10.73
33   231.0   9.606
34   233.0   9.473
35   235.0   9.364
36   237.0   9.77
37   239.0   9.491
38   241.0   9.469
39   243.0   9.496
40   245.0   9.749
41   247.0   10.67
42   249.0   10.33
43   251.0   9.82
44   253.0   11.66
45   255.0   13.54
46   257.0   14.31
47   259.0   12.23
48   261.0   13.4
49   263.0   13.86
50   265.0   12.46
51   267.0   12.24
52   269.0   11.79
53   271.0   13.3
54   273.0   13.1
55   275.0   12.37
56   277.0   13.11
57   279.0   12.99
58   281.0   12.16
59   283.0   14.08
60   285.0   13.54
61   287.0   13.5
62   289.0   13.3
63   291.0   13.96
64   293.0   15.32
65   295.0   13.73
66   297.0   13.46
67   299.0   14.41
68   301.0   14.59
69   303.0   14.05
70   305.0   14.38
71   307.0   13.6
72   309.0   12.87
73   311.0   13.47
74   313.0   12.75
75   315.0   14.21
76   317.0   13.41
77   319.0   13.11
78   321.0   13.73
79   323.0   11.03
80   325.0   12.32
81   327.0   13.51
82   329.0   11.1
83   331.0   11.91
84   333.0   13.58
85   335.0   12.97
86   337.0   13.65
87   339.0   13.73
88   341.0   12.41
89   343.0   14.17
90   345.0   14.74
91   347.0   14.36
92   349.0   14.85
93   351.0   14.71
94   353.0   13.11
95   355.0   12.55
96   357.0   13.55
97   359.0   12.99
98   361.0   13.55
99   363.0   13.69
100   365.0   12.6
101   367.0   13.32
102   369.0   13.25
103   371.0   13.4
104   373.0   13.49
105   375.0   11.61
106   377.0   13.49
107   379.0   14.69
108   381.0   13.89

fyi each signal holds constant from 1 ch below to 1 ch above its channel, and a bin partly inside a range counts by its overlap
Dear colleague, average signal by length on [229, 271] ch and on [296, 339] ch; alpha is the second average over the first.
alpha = 1.2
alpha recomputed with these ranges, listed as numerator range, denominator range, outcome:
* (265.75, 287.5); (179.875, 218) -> 1.04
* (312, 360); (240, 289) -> 1.08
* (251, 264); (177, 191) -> 1.05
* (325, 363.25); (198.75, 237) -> 1.16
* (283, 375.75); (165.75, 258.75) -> 1.14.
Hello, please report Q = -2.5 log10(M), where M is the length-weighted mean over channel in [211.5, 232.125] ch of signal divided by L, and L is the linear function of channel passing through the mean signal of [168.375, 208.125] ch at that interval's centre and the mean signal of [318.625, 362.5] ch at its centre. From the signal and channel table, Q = 0.11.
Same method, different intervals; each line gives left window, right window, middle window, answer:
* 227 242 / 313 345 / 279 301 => -0.17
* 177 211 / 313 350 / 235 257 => 0.21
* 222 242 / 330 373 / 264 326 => -0.12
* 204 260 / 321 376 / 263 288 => -0.09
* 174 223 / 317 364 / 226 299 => 0.06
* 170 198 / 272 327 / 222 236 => 0.23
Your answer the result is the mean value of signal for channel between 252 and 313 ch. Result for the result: 13.3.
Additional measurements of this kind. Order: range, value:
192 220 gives 12.4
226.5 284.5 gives 11.6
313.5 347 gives 13.1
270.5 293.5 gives 13.4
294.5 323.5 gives 13.6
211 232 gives 11.5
